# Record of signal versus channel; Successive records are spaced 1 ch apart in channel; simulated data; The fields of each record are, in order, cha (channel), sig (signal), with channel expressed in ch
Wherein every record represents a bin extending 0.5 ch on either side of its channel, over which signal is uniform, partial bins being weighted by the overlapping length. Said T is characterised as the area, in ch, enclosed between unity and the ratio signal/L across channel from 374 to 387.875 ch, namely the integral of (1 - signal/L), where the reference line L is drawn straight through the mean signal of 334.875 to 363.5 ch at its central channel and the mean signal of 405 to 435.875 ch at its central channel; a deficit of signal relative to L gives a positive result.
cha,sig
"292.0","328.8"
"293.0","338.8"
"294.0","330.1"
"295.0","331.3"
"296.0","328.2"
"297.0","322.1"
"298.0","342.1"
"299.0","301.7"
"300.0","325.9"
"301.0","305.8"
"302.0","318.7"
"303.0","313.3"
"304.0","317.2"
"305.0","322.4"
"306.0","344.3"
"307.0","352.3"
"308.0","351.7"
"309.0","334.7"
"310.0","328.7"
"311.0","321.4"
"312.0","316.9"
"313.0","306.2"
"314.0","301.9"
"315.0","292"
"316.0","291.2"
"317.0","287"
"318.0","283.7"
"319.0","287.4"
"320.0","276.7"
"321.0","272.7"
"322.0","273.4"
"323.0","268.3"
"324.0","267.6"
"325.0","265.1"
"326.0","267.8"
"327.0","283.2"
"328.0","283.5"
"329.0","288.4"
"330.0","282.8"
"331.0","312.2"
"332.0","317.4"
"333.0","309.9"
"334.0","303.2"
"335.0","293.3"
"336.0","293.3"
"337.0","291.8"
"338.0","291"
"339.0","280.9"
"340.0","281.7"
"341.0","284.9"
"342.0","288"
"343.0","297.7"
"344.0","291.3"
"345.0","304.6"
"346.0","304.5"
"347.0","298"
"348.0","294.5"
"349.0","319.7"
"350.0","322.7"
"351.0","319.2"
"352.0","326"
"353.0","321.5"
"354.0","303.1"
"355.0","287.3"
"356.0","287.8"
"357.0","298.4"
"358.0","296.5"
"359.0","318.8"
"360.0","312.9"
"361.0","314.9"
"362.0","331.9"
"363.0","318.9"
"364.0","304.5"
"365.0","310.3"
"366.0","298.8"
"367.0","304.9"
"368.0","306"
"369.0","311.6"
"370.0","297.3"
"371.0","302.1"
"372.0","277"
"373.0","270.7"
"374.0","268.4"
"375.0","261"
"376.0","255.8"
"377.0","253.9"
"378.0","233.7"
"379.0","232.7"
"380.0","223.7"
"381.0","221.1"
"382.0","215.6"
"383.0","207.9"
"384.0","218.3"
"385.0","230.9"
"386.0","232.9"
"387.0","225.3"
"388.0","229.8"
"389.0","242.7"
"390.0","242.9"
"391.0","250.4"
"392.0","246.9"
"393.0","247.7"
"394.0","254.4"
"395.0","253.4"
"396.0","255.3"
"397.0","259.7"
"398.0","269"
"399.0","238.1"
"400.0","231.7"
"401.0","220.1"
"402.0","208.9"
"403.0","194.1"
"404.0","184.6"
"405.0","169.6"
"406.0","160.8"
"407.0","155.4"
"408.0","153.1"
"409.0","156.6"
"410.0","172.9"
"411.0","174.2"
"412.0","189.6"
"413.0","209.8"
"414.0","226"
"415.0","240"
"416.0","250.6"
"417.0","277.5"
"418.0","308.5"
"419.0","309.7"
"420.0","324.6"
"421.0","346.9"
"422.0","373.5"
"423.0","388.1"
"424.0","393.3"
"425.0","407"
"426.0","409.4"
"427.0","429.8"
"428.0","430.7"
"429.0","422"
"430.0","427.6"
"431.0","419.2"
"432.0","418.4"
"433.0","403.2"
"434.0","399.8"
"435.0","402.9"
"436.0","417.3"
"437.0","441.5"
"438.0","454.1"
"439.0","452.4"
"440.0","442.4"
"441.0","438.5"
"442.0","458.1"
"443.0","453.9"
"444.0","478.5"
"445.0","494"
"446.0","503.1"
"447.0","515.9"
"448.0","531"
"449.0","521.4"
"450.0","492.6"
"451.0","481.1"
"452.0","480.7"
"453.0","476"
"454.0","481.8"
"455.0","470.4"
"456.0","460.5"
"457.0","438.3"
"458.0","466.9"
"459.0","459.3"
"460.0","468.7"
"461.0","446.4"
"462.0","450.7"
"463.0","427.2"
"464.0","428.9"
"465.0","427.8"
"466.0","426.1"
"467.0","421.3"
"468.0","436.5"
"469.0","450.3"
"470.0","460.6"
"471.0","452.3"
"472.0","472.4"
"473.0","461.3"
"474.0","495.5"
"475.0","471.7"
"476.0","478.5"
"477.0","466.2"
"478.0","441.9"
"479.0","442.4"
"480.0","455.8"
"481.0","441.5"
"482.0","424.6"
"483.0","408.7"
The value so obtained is 3.3 ch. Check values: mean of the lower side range 303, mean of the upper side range 312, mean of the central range 233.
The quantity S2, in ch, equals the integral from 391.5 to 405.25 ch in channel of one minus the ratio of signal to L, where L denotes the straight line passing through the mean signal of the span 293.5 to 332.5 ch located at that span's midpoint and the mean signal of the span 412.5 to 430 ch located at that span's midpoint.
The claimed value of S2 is 4.2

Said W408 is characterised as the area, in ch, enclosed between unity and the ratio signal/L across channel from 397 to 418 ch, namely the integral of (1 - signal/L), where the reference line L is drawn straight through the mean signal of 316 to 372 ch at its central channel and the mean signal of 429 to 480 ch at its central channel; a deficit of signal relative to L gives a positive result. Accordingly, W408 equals 9.7 ch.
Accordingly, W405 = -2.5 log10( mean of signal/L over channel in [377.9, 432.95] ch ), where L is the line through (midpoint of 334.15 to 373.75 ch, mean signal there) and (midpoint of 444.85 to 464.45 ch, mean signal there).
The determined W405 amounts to 0.42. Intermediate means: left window 301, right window 475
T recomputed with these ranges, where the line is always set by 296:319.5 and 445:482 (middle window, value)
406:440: 7.6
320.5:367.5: 7.1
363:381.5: 5.0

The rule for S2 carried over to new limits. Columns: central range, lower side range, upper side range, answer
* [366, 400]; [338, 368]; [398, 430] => 4.2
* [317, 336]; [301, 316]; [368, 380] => 1.3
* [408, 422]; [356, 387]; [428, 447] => 5.1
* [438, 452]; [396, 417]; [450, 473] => -3.7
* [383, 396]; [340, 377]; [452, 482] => 4.0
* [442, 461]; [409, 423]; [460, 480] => -4.7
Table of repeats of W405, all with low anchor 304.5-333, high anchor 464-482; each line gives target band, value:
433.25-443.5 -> -0.05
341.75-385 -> 0.19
